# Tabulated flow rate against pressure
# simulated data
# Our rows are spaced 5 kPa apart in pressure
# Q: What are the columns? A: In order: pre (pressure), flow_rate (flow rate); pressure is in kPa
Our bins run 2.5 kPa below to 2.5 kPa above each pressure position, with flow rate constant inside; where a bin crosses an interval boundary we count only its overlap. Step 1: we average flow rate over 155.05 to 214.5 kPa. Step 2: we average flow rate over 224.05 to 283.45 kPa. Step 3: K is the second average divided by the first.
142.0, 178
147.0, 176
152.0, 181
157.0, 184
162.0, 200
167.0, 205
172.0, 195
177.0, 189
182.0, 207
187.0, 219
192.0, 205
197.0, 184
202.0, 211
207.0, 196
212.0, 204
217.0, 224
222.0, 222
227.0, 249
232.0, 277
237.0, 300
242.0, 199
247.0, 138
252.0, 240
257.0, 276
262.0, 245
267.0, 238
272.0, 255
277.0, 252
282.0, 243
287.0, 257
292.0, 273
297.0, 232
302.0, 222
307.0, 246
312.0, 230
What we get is 1.21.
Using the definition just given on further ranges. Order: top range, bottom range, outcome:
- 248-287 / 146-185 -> 1.27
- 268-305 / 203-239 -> 1.04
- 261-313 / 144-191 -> 1.26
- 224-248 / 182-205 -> 1.16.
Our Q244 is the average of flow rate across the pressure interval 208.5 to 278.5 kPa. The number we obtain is 236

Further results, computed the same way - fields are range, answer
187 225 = 208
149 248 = 210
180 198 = 205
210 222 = 216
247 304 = 244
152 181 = 194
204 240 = 238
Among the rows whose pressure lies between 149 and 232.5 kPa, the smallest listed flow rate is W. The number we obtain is 181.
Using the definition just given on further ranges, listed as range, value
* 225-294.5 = 138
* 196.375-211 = 184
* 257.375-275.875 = 238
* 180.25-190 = 207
